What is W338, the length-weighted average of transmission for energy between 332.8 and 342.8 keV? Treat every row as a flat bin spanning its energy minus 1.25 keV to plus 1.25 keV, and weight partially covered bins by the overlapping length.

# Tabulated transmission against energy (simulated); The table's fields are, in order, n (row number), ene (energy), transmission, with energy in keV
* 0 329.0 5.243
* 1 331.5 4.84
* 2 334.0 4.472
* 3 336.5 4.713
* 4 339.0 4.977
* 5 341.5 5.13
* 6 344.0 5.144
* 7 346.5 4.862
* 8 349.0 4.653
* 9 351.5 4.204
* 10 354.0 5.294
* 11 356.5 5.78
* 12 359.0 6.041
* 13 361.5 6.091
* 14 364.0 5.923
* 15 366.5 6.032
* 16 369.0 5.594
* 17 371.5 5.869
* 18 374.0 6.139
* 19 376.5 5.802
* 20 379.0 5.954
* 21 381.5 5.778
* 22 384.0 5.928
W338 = 4.83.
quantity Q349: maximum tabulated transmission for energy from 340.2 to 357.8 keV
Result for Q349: 5.78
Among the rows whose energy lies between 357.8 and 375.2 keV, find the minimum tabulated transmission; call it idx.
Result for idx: 5.594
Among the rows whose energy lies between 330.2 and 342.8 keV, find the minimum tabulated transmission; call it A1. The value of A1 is 4.472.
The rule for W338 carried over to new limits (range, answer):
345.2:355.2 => 4.75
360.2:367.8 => 6.01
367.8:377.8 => 5.85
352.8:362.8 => 5.8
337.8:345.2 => 5.08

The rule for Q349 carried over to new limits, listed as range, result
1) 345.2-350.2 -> 4.862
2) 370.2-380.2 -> 6.139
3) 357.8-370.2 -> 6.091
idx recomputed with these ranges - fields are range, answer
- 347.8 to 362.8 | 4.204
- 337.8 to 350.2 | 4.653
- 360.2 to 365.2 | 5.923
